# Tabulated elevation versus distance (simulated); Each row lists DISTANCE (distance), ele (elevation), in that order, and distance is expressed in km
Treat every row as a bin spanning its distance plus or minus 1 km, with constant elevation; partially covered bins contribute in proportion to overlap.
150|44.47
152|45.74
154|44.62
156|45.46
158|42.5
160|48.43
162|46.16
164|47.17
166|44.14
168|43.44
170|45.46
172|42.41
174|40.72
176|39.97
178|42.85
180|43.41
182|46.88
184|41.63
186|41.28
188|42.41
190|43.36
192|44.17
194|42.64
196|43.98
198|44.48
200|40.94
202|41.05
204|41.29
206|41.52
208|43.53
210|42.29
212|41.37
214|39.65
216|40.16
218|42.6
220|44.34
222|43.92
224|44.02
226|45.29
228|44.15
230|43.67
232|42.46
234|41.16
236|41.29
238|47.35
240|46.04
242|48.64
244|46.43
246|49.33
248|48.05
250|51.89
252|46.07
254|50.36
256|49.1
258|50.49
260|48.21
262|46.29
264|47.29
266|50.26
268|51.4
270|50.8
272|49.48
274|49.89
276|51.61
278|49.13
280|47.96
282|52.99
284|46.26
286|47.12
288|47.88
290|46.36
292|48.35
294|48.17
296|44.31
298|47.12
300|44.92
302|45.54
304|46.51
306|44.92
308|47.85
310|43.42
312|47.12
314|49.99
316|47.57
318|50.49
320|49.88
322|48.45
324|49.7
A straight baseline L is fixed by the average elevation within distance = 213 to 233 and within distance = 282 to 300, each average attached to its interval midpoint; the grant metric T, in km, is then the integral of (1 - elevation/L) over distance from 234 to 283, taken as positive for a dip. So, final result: -3.7 km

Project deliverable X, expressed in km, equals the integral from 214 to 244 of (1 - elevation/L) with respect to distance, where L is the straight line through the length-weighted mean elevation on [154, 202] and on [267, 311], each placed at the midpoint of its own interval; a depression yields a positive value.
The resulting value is 1.1 km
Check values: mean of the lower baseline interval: 43.6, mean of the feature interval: 43.9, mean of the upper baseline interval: 47.8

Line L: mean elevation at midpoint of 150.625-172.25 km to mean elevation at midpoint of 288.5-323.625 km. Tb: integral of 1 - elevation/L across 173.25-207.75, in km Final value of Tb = 2.3 km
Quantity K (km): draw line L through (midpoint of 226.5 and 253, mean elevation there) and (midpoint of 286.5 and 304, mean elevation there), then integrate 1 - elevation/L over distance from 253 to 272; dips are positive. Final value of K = -1.31 km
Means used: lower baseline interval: 45.9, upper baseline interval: 46.6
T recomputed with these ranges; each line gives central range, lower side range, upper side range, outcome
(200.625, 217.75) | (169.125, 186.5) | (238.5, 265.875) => 1.41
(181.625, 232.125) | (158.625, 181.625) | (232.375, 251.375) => 2.85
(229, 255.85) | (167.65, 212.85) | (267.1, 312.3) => -0.64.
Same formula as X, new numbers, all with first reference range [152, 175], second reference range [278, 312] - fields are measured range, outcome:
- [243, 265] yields -1.1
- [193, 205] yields 0.8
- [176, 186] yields 0.4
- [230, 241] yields 0.5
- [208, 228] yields 1.2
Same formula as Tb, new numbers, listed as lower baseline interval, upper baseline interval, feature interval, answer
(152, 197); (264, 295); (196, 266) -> 2.7 km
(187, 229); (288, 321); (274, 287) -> -0.9 km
